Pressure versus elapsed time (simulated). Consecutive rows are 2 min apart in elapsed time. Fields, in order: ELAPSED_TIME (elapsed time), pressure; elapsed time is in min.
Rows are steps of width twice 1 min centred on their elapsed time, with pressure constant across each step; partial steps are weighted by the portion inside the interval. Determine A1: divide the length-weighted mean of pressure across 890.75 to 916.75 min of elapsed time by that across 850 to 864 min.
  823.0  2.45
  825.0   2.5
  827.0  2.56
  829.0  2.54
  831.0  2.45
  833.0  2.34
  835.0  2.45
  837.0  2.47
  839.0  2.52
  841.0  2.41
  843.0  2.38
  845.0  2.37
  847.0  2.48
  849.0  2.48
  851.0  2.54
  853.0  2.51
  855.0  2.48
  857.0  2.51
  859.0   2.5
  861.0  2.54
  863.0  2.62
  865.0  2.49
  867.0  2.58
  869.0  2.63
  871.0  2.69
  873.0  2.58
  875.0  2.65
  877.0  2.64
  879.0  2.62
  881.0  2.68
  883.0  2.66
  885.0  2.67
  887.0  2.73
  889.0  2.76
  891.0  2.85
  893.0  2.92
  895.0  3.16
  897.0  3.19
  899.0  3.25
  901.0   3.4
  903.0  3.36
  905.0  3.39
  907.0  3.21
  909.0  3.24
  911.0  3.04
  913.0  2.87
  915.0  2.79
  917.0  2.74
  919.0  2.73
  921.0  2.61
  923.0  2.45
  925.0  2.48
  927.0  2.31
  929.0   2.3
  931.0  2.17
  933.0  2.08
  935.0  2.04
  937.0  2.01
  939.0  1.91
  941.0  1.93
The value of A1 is 1.24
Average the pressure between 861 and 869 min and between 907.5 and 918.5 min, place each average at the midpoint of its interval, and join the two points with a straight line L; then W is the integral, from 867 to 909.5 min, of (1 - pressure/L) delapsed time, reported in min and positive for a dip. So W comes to -2.4 min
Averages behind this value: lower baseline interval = 2.57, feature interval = 2.91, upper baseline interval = 2.94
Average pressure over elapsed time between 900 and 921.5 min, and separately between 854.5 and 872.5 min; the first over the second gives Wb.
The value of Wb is 1.19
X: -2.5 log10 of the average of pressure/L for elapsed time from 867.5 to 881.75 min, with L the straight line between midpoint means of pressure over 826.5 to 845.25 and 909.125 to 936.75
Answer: -0.07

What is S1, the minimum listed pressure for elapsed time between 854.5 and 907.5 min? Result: 2.48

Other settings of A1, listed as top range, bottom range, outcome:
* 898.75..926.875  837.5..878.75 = 1.16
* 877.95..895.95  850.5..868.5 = 1.10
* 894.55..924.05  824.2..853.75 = 1.23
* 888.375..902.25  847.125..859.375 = 1.23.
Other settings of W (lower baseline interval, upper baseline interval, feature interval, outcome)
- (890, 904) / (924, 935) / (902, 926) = -2.0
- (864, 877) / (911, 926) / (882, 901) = -2.1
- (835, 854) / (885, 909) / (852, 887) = 2.1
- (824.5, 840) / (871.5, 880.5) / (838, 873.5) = 0.6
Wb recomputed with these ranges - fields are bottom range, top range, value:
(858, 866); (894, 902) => 1.28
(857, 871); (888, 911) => 1.23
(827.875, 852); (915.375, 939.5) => 0.95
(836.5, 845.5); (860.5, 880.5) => 1.07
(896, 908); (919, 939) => 0.69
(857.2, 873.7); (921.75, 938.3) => 0.87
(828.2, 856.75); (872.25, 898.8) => 1.14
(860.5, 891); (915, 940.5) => 0.88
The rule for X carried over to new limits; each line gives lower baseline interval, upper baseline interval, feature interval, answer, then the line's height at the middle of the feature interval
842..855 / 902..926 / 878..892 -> 0.00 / 2.71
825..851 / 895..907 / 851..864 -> 0.08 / 2.72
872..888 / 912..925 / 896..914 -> -0.20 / 2.67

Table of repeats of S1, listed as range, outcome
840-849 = 2.37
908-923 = 2.45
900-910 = 3.21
